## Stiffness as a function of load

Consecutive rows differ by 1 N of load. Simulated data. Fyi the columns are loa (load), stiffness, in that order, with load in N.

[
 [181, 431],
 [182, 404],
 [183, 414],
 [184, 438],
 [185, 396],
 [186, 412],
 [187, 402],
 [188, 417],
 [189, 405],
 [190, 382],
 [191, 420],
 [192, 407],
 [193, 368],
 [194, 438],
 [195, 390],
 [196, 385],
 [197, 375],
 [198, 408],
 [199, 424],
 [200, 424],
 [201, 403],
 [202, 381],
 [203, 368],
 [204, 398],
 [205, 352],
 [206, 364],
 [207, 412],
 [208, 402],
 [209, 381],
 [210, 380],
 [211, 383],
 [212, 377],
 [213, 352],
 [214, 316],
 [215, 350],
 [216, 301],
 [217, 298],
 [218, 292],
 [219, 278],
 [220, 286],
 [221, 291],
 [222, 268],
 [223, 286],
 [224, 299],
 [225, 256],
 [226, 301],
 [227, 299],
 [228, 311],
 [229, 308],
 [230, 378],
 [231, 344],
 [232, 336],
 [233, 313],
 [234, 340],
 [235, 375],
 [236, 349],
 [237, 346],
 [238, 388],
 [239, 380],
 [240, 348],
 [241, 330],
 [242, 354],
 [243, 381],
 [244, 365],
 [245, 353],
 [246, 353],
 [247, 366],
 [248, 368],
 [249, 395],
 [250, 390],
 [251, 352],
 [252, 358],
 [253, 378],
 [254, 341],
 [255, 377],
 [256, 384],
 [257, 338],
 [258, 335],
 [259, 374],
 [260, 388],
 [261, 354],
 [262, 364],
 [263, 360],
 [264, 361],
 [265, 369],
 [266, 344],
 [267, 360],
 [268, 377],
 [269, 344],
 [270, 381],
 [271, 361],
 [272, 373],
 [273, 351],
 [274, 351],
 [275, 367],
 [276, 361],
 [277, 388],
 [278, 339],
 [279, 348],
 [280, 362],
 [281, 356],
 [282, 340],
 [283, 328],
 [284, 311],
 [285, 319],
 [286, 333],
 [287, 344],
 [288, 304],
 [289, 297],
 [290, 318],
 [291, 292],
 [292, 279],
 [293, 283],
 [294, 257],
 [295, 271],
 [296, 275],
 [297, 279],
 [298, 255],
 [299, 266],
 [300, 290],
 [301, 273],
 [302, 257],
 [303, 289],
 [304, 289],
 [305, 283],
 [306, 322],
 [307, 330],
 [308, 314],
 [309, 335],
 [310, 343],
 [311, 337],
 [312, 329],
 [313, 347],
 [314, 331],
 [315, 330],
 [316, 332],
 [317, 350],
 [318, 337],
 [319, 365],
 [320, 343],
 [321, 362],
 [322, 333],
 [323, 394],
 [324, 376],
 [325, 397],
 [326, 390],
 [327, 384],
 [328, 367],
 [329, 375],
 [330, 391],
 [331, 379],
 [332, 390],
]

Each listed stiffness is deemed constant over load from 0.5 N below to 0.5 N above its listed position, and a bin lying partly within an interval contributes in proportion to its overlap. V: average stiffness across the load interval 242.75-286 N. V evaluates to 359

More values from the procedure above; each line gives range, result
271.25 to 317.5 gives 318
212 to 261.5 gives 340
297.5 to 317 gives 309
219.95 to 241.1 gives 325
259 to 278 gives 364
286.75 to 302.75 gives 283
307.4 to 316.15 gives 333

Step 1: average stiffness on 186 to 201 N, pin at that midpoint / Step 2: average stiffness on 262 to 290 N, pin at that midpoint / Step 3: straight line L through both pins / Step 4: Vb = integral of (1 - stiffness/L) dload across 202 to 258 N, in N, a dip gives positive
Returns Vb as 4.9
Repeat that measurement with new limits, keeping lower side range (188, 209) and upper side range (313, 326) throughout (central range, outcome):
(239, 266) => 1.05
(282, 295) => 2.14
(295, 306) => 2.56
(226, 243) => 1.77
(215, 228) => 3.24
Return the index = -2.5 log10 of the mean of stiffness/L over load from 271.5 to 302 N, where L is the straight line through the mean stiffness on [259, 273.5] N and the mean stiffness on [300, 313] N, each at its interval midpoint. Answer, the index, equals 0.07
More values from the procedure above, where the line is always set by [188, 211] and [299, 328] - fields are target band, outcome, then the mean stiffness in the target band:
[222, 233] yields 0.22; 310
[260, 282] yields -0.01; 361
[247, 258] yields 0.00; 366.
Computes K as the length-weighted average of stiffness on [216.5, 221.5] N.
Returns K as 289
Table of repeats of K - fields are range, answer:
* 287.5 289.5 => 300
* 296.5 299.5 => 267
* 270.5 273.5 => 362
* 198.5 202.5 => 408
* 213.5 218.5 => 311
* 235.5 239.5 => 366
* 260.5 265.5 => 362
